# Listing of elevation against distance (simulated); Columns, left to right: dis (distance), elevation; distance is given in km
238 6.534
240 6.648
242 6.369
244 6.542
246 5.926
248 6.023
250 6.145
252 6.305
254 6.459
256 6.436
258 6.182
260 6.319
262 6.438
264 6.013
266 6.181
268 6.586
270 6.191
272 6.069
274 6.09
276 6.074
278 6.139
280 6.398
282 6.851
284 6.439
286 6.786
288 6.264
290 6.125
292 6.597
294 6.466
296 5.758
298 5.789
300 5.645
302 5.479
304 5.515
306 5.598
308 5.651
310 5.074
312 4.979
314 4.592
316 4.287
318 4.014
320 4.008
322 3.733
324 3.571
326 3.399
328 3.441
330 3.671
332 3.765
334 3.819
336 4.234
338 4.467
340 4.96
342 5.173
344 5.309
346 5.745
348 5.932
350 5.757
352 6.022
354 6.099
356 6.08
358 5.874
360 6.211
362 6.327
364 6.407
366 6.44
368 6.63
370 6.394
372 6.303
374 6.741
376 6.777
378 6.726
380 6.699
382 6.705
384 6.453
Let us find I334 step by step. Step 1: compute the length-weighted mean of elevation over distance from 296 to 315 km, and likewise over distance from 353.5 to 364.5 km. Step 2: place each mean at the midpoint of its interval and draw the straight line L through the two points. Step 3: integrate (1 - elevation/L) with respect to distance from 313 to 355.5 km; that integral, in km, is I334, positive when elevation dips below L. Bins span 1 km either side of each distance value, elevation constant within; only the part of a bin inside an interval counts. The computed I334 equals 9.0 km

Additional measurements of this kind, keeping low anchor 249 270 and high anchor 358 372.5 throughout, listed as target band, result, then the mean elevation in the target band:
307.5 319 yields 2.9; 4.73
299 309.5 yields 1.3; 5.55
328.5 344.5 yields 5.0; 4.37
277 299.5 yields 0.0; 6.31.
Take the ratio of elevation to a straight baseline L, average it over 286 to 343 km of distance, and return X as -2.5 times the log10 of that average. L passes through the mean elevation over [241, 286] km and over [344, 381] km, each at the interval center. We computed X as 0.27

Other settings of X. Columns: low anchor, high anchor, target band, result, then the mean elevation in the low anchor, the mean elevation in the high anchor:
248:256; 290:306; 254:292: -0.04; 6.28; 5.89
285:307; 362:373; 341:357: 0.10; 6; 6.42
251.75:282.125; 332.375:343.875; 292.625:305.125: -0.06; 6.28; 4.55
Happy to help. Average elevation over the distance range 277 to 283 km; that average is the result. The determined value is 6.46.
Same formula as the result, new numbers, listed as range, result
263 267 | 6.1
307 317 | 4.92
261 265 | 6.23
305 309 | 5.62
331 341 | 4.25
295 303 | 5.67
